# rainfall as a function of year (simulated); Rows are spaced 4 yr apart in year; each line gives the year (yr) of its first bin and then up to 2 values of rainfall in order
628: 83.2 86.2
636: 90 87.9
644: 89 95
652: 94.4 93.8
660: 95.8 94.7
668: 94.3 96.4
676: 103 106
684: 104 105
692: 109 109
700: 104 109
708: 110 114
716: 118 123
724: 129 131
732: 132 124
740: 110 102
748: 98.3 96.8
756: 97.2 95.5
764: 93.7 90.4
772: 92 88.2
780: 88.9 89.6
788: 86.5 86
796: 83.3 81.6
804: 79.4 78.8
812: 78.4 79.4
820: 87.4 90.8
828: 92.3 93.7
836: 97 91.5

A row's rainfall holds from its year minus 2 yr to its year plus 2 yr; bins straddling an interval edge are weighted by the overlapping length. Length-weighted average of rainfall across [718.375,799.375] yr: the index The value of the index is 101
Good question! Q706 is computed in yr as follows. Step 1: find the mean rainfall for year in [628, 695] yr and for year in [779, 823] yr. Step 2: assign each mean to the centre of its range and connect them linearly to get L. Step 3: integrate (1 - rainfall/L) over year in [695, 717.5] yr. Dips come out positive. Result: -4.48 yr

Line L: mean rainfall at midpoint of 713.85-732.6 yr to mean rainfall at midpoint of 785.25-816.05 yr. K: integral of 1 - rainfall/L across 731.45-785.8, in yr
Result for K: 3.6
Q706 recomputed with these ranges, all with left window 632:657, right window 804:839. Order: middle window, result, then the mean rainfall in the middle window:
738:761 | -2.99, 100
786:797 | 0.27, 85.4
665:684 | -2.03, 100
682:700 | -3.28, 106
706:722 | -4.79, 116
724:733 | -4.22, 131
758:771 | -0.71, 93.1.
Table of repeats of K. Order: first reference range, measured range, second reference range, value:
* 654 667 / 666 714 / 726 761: -2.4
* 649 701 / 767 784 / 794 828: -0.4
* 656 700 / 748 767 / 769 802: -1.0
